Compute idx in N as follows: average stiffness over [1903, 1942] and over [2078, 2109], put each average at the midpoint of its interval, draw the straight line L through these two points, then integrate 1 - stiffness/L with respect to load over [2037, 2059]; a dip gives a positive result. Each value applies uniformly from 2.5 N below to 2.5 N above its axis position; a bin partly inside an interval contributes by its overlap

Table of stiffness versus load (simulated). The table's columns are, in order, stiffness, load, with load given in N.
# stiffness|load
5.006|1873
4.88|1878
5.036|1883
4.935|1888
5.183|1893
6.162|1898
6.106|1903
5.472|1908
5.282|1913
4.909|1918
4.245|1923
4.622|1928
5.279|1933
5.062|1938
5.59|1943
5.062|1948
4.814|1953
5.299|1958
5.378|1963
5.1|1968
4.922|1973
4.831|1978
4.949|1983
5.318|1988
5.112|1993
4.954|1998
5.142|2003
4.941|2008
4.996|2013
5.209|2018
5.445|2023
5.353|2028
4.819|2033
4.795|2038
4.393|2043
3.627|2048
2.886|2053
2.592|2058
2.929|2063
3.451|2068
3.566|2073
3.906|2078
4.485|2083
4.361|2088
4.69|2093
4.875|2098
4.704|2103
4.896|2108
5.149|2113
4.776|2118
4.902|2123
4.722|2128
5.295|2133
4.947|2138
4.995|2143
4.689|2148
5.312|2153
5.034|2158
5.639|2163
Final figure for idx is 5.0 N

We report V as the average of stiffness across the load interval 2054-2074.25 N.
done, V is 3.09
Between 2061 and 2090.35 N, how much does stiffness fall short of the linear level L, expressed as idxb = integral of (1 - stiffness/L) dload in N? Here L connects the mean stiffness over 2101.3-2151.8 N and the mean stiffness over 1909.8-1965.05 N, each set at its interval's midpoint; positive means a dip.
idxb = 6.9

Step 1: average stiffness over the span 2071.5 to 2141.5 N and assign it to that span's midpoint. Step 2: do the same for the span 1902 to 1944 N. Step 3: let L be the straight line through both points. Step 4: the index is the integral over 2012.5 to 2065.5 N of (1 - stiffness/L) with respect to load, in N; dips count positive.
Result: 6.6 N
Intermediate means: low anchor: 5.13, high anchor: 4.68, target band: 4.25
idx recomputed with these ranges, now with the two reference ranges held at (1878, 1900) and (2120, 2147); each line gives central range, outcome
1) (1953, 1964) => -0.1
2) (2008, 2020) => 0.1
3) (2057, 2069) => 4.9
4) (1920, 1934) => 1.5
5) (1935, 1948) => -0.2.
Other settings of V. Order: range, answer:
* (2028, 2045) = 4.78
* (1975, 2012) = 5.03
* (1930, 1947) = 5.27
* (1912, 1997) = 5.04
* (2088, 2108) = 4.72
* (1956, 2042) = 5.08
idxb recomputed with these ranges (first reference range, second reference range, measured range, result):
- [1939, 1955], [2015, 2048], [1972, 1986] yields 0.4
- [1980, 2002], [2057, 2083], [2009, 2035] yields -4.2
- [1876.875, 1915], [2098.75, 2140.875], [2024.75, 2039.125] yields 0.2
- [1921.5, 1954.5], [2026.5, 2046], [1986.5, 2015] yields -1.3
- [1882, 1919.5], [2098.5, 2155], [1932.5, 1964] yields 0.7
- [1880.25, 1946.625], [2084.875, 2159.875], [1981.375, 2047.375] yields 0.8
